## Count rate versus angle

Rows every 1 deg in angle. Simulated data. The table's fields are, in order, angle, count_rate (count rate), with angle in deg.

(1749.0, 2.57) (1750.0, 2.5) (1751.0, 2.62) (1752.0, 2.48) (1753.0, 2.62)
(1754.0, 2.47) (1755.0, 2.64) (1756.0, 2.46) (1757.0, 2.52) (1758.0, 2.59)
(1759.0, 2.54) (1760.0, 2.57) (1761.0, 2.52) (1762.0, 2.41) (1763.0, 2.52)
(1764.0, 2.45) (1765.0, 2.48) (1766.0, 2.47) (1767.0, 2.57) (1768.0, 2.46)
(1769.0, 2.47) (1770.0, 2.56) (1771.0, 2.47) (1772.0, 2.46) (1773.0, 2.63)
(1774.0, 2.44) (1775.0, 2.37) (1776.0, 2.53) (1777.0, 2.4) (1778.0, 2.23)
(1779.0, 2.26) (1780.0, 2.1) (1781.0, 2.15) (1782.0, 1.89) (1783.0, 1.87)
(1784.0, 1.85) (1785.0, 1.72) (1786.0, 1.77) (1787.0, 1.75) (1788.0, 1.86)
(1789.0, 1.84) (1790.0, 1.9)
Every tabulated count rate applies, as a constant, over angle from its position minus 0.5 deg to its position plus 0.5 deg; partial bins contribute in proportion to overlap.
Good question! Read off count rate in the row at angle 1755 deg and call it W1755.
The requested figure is 2.64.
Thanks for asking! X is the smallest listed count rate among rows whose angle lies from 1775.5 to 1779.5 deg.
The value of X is 2.23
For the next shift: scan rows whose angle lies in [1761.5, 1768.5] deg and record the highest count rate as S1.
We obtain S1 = 2.57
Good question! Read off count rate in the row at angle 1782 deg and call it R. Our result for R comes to 1.89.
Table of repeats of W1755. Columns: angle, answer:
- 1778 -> 2.23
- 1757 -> 2.52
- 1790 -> 1.9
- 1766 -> 2.47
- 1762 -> 2.41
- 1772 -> 2.46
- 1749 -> 2.57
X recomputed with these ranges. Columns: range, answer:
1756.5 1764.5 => 2.41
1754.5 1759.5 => 2.46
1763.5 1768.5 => 2.45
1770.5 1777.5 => 2.37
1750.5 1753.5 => 2.48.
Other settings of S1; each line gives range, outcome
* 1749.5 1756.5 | 2.64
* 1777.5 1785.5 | 2.26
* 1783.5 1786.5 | 1.85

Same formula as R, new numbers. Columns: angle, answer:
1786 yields 1.77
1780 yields 2.1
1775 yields 2.37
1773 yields 2.63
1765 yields 2.48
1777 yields 2.4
